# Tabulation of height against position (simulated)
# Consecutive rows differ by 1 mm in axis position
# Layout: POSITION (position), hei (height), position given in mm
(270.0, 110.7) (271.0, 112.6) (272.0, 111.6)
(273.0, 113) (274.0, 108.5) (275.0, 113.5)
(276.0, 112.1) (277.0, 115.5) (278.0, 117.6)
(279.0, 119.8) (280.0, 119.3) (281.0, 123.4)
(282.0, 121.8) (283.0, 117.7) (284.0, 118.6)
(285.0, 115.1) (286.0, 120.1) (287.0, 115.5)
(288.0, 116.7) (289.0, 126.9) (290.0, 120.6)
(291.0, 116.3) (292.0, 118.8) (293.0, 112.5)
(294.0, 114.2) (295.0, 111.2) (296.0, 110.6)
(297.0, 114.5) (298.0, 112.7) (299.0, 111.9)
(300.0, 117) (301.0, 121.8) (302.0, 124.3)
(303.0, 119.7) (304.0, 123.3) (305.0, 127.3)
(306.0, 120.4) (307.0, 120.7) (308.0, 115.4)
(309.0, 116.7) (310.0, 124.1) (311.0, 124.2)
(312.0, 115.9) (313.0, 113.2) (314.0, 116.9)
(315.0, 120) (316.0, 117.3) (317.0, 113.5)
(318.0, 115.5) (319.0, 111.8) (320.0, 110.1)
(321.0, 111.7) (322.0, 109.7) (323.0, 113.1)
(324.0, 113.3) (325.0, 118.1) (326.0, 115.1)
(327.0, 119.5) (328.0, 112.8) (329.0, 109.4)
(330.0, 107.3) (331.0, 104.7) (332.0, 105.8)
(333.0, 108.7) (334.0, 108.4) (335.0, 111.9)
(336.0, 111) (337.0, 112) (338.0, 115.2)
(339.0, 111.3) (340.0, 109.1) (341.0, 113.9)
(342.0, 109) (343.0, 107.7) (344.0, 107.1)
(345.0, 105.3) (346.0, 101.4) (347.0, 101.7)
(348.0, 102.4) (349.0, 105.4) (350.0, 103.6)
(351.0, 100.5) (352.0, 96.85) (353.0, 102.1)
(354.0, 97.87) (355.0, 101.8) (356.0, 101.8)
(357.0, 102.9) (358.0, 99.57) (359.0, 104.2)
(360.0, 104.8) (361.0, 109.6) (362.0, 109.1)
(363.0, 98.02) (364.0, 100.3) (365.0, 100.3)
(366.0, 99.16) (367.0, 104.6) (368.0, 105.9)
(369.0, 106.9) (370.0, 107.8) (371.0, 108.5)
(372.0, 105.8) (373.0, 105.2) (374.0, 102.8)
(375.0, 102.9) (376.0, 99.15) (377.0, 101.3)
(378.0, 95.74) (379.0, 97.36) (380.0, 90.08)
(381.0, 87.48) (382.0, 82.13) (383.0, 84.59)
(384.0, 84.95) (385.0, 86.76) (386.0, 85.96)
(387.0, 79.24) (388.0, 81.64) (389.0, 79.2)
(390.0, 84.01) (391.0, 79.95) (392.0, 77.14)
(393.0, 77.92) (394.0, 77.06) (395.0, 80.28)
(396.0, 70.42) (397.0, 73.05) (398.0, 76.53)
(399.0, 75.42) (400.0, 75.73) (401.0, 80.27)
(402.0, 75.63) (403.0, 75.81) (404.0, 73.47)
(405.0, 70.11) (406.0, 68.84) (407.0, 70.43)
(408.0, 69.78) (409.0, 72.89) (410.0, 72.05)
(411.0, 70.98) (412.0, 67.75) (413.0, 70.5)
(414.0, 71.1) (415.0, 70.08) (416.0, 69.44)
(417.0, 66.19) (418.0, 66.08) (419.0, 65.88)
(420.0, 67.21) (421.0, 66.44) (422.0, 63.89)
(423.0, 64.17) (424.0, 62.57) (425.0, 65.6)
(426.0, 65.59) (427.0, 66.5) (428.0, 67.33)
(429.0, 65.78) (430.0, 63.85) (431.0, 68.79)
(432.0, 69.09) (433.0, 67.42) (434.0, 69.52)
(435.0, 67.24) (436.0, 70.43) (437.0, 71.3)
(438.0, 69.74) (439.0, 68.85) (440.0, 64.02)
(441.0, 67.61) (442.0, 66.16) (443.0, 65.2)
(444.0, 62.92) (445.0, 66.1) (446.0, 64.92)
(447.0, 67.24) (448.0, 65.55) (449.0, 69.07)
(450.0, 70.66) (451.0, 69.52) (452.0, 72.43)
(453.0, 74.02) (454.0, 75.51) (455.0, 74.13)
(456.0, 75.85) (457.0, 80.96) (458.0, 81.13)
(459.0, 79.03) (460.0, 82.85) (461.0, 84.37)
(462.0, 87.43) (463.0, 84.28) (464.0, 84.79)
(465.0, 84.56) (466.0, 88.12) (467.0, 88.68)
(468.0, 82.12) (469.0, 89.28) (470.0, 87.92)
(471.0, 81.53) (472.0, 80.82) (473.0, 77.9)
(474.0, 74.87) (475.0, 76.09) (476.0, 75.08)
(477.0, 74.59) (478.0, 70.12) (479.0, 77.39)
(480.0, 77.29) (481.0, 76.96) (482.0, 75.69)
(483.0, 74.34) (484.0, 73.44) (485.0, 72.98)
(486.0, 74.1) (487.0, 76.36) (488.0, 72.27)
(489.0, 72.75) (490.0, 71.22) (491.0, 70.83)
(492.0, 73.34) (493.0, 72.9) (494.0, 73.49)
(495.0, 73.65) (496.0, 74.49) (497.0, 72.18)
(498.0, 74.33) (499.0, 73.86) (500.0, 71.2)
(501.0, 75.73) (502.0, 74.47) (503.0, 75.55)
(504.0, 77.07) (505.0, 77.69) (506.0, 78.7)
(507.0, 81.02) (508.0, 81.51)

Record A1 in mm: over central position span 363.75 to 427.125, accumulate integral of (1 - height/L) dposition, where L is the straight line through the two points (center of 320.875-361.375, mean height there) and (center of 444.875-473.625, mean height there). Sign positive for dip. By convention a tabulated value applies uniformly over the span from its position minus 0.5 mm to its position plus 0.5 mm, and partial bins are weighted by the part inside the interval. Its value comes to 8.9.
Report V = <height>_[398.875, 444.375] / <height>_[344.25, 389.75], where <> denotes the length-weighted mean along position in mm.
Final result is 0.70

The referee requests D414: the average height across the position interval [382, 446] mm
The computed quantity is 71.6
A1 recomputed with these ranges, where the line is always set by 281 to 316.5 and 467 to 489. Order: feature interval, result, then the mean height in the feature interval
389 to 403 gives 2.75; 77.2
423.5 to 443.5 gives 4.65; 67.1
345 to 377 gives 0.29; 103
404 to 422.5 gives 4.65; 69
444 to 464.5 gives 1.84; 75.2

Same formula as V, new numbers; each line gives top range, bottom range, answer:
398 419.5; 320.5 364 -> 0.67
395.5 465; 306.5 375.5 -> 0.65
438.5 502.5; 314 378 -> 0.70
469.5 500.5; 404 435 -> 1.10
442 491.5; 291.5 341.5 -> 0.66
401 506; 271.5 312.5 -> 0.62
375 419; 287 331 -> 0.67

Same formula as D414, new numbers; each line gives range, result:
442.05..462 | 72.9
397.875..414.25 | 72.7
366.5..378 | 104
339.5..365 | 104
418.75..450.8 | 66.8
